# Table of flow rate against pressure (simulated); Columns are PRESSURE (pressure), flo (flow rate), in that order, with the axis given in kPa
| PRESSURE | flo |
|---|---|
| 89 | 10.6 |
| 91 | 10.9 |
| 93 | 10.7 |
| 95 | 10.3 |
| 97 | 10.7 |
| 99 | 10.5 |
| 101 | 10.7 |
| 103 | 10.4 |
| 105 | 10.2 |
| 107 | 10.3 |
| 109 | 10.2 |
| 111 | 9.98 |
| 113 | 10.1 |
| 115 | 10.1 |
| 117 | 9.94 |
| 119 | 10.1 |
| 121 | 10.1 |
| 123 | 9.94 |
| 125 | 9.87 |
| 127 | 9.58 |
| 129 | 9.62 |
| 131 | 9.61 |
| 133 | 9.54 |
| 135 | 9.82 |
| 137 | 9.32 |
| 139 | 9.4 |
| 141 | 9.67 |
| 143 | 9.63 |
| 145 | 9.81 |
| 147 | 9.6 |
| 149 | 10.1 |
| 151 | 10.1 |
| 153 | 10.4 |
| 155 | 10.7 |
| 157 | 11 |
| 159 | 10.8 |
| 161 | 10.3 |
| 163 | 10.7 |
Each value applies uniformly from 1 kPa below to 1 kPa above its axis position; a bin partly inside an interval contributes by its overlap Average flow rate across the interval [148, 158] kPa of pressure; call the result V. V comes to 10.5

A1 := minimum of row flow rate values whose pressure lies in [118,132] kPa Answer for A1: 9.58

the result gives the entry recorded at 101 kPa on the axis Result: 10.7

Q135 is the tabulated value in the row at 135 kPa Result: 9.82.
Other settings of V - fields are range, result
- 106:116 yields 10.1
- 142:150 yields 9.79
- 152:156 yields 10.6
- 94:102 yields 10.6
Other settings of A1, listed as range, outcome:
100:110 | 10.2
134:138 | 9.32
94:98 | 10.3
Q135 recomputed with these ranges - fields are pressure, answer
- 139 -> 9.4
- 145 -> 9.81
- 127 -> 9.58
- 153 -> 10.4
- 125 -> 9.87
